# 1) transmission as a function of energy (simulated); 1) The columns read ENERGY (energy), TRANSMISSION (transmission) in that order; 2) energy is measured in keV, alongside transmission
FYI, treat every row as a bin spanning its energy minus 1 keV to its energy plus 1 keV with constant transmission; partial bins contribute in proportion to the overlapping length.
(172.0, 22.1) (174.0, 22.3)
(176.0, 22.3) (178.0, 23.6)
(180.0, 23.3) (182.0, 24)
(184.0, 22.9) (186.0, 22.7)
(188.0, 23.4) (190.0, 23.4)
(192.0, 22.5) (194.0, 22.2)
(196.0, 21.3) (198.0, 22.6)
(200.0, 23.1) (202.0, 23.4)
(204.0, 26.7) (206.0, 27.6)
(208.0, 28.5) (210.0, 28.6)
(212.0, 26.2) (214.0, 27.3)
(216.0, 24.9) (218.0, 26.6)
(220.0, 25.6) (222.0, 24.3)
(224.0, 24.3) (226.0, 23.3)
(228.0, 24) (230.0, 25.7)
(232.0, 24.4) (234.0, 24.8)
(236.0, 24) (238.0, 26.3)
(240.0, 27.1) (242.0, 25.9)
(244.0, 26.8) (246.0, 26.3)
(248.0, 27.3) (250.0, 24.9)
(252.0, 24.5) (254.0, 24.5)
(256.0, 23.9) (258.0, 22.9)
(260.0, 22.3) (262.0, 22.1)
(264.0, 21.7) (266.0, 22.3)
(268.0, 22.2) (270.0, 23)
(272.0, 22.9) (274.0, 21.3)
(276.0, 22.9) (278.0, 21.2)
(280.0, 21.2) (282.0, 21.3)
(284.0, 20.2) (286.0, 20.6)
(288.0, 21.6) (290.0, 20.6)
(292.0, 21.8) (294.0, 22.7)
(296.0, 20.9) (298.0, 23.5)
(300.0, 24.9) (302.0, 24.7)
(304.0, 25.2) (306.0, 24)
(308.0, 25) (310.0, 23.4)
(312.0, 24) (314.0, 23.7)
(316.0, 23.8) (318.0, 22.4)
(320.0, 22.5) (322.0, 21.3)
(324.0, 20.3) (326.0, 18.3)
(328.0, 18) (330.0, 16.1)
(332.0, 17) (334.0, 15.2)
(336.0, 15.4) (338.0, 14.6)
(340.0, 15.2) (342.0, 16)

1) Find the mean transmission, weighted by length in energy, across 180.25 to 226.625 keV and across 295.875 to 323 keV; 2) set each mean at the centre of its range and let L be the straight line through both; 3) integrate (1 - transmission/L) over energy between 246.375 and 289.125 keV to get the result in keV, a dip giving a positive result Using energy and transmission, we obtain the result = 2.38 keV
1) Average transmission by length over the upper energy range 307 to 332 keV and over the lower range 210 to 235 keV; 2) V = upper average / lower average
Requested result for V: 0.8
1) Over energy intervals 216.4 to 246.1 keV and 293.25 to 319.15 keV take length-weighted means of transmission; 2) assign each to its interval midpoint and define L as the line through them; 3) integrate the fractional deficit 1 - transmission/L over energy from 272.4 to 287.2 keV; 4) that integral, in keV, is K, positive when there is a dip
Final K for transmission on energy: 1.8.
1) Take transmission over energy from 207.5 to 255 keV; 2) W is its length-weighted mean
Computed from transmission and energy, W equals 25.6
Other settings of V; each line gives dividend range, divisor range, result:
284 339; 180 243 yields 0.85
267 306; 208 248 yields 0.87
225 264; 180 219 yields 1.00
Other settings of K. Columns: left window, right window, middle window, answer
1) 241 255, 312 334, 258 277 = 1.5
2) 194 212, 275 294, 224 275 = -2.7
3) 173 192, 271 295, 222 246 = -3.1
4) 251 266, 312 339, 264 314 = -3.0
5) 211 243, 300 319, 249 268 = 1.3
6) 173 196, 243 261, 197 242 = -2.9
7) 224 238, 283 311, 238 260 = -1.2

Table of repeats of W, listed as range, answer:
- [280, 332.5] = 21.9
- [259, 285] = 21.9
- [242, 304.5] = 23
